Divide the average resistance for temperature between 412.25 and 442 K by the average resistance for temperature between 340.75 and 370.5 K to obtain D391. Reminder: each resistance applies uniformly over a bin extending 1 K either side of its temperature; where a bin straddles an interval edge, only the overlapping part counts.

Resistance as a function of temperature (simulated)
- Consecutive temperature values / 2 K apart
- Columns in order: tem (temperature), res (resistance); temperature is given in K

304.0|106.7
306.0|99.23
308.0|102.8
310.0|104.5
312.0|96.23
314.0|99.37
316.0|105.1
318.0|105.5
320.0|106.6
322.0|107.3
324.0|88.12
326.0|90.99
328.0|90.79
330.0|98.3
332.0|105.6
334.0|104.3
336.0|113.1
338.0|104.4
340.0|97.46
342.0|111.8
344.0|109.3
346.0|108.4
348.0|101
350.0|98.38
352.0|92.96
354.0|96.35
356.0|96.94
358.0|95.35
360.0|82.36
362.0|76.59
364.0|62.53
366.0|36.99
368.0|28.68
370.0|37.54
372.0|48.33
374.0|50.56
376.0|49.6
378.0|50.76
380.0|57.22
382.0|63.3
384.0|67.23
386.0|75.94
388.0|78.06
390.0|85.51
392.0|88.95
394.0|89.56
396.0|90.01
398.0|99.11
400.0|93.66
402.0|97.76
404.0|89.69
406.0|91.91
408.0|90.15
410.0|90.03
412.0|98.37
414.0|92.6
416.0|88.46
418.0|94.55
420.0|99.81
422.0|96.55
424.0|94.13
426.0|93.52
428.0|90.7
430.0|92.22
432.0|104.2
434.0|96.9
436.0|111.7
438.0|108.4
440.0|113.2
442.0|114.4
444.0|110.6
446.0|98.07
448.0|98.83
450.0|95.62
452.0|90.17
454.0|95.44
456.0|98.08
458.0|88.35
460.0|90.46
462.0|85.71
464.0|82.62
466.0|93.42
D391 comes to 1.19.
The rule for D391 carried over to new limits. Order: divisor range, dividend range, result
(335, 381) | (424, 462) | 1.26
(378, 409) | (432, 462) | 1.21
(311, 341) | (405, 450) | 0.98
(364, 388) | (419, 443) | 1.91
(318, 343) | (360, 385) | 0.53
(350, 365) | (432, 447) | 1.23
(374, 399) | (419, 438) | 1.33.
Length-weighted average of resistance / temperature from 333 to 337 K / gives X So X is 109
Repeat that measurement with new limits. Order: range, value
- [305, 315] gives 100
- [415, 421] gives 94.3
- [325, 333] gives 96.4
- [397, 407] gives 94.4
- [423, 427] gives 93.8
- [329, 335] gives 103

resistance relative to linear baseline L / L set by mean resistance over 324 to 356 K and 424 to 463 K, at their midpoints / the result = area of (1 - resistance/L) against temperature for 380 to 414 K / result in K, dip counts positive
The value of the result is 4.6 K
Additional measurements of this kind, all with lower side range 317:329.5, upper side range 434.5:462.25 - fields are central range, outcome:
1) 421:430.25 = 0.6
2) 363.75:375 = 6.4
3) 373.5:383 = 4.3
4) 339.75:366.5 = 2.0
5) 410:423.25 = 0.7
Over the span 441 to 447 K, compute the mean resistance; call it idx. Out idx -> 108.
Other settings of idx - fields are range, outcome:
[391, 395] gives 89.3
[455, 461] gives 92.3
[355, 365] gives 82.8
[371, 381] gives 51.3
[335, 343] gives 107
